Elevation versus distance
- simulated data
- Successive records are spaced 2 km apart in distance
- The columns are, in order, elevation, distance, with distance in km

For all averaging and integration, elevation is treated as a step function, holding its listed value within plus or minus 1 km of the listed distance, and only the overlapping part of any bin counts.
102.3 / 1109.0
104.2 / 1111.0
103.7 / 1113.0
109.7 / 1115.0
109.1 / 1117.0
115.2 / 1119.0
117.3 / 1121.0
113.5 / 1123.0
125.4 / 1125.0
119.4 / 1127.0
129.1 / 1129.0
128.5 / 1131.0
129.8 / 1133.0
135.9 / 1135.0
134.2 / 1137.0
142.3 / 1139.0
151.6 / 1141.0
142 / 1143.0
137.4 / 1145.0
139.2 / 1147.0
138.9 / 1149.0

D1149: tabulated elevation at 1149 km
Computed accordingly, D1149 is 138.9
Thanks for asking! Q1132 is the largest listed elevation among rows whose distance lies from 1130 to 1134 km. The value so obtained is 129.8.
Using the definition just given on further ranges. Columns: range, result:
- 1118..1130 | 129.1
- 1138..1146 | 151.6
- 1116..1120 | 115.2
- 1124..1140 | 142.3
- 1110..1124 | 117.3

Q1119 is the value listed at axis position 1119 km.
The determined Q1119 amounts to 115.2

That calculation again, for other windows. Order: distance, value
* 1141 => 151.6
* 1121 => 117.3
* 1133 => 129.8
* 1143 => 142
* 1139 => 142.3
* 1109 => 102.3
